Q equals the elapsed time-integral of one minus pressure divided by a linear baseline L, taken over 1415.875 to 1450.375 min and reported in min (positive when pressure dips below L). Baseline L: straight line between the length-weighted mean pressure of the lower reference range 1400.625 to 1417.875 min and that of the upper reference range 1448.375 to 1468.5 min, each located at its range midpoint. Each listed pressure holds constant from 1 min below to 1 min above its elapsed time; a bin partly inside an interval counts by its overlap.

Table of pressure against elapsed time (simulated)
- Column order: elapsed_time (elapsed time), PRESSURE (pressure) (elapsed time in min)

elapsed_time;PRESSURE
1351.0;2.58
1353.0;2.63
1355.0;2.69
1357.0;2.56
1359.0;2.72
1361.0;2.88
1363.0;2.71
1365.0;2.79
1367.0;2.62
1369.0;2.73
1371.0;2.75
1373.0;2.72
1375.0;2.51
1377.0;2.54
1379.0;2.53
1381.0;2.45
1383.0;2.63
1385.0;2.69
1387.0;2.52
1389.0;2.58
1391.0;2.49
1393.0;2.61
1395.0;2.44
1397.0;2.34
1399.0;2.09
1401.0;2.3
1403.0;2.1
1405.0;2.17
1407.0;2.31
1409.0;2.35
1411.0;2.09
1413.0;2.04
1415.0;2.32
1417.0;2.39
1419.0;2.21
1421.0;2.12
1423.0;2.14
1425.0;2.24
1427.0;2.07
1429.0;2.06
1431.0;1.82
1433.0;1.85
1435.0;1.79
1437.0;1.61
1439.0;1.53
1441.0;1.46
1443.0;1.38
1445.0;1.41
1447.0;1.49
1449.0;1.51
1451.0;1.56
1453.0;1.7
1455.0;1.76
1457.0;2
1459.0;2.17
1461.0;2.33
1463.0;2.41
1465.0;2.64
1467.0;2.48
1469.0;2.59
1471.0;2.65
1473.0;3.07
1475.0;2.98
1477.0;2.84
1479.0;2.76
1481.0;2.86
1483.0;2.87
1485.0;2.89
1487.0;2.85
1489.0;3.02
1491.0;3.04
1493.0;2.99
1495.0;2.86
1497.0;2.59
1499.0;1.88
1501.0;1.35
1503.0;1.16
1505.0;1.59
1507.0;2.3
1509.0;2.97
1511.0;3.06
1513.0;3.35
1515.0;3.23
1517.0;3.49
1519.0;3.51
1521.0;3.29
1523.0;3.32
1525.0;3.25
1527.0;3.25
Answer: 5.3 min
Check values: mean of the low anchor 2.23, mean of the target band 1.83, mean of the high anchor 2.08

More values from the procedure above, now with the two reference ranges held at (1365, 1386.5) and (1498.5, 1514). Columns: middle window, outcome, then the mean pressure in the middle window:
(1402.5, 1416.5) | 1.7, 2.21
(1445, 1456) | 3.7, 1.59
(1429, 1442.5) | 4.1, 1.69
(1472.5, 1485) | -3.2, 2.89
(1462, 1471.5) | -0.8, 2.55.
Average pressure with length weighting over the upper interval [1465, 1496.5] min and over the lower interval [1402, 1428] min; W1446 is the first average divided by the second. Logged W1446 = 1.29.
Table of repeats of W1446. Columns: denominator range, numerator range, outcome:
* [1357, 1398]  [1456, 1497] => 1.04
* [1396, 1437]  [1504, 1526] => 1.43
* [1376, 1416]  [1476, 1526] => 1.17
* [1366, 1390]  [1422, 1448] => 0.67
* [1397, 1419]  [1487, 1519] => 1.18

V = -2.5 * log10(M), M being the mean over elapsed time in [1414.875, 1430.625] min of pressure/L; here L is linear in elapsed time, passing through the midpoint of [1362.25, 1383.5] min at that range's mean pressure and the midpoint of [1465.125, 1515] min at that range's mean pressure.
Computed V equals 0.21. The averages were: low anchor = 2.63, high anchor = 2.64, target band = 2.17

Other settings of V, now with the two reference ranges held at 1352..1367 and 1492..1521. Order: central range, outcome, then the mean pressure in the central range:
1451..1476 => 0.12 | 2.36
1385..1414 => 0.15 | 2.33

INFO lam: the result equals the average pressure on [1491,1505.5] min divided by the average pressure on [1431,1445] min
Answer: 1.34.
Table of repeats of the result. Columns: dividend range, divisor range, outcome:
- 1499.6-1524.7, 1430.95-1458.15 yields 1.67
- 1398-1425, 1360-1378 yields 0.82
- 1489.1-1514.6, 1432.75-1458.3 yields 1.52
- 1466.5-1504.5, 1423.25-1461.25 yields 1.47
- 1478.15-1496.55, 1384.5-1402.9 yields 1.19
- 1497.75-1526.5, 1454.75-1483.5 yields 1.05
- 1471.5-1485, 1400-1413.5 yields 1.31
